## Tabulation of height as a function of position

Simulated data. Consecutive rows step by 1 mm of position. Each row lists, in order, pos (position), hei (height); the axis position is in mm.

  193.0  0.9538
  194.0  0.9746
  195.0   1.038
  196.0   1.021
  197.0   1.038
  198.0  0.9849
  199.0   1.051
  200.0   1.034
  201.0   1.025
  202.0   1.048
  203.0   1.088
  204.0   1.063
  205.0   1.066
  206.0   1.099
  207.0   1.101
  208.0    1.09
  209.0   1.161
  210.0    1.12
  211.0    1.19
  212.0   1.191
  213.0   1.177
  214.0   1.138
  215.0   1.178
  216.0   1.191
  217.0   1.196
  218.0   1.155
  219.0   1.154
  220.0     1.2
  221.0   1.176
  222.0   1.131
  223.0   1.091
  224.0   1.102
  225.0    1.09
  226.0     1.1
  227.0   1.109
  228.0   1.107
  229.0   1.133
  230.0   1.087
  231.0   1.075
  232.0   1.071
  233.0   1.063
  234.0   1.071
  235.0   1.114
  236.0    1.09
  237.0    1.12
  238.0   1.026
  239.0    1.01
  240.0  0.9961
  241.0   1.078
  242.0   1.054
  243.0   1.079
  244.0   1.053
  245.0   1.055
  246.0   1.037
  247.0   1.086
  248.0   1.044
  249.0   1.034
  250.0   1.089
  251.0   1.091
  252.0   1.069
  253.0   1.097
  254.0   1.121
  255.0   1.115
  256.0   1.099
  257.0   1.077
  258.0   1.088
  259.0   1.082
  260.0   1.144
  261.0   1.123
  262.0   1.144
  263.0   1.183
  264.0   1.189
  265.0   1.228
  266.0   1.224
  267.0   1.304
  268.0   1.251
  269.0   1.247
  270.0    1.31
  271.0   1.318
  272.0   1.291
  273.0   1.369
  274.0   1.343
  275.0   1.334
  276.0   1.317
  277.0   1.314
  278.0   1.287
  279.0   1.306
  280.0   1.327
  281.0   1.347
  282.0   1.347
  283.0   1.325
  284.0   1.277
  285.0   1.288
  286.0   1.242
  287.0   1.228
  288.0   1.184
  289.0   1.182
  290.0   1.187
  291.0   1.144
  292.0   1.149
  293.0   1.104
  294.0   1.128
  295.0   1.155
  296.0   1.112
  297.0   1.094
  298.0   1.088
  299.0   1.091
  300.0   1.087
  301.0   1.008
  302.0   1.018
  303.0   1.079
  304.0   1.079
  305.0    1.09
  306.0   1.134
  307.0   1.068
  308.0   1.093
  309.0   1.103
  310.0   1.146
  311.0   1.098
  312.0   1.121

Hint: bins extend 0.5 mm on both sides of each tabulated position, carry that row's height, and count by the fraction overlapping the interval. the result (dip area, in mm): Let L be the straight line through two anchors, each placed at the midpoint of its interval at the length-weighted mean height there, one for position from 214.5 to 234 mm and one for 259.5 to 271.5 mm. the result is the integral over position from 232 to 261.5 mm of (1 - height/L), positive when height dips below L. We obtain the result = 2.56 mm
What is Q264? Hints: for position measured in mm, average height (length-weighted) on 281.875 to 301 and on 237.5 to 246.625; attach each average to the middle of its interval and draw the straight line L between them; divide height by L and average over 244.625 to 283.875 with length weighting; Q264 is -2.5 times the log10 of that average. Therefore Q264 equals -0.09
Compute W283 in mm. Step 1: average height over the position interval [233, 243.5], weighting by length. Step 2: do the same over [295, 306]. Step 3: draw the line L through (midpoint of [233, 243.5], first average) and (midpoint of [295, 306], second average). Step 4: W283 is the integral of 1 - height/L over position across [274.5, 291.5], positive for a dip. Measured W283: -3.1 mm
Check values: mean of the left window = 1.06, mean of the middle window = 1.27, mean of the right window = 1.08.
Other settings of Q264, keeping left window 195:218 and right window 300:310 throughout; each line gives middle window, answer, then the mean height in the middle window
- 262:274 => -0.163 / 1.26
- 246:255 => 0.013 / 1.08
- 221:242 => 0.011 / 1.08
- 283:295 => -0.108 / 1.2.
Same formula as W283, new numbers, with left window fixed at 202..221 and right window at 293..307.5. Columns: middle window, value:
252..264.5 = -0.1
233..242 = 0.5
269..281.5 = -2.4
